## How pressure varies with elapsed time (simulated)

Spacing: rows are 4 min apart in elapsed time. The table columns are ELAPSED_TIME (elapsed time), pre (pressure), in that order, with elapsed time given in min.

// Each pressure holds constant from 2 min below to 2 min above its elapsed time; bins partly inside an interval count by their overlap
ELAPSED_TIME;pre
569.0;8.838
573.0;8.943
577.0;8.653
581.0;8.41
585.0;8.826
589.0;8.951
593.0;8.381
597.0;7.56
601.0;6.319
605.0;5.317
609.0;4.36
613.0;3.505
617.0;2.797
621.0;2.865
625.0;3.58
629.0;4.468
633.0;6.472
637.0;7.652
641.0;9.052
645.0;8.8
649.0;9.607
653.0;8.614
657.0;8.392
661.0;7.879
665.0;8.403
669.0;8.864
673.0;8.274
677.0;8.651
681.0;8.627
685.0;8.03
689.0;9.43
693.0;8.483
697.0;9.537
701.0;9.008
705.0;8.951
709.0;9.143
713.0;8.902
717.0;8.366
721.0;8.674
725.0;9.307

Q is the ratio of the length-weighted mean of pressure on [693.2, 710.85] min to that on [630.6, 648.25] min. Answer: 1.1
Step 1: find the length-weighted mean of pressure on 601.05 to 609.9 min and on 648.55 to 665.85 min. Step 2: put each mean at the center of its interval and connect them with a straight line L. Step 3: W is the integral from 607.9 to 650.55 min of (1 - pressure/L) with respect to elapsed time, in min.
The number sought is 7.5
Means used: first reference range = 5.22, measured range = 5.73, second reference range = 8.5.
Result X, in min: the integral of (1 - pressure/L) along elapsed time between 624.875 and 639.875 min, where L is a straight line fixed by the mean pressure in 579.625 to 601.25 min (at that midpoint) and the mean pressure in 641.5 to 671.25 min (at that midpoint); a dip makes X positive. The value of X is 4.4 min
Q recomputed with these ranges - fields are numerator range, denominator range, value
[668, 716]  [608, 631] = 2.47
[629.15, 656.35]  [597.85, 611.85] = 1.50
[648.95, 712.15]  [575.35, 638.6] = 1.43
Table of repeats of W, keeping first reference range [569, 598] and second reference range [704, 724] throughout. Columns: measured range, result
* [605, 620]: 8.5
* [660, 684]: 0.8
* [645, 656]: -0.4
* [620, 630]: 5.8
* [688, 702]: -0.5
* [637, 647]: 0.0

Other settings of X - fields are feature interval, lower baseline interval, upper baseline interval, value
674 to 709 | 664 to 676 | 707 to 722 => -0.76 min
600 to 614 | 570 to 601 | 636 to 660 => 5.98 min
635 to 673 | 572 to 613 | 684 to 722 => -1.74 min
